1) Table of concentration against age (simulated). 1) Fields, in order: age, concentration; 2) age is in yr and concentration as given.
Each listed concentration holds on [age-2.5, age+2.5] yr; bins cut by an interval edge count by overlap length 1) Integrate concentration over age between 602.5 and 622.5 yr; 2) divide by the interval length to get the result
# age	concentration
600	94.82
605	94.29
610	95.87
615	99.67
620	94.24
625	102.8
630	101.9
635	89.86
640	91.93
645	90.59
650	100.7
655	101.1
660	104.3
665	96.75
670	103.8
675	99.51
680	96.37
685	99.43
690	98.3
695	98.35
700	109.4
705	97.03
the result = 96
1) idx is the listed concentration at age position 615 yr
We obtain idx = 99.67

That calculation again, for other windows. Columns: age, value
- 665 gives 96.75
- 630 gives 101.9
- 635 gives 89.86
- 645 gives 90.59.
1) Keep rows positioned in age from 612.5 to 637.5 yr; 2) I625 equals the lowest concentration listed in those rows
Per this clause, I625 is 89.86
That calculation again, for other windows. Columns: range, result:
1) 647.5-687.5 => 96.37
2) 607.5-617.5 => 95.87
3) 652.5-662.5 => 101.1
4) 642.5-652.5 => 90.59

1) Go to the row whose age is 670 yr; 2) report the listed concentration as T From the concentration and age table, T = 103.8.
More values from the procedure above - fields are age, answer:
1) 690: 98.3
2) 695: 98.35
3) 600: 94.82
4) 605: 94.29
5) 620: 94.24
